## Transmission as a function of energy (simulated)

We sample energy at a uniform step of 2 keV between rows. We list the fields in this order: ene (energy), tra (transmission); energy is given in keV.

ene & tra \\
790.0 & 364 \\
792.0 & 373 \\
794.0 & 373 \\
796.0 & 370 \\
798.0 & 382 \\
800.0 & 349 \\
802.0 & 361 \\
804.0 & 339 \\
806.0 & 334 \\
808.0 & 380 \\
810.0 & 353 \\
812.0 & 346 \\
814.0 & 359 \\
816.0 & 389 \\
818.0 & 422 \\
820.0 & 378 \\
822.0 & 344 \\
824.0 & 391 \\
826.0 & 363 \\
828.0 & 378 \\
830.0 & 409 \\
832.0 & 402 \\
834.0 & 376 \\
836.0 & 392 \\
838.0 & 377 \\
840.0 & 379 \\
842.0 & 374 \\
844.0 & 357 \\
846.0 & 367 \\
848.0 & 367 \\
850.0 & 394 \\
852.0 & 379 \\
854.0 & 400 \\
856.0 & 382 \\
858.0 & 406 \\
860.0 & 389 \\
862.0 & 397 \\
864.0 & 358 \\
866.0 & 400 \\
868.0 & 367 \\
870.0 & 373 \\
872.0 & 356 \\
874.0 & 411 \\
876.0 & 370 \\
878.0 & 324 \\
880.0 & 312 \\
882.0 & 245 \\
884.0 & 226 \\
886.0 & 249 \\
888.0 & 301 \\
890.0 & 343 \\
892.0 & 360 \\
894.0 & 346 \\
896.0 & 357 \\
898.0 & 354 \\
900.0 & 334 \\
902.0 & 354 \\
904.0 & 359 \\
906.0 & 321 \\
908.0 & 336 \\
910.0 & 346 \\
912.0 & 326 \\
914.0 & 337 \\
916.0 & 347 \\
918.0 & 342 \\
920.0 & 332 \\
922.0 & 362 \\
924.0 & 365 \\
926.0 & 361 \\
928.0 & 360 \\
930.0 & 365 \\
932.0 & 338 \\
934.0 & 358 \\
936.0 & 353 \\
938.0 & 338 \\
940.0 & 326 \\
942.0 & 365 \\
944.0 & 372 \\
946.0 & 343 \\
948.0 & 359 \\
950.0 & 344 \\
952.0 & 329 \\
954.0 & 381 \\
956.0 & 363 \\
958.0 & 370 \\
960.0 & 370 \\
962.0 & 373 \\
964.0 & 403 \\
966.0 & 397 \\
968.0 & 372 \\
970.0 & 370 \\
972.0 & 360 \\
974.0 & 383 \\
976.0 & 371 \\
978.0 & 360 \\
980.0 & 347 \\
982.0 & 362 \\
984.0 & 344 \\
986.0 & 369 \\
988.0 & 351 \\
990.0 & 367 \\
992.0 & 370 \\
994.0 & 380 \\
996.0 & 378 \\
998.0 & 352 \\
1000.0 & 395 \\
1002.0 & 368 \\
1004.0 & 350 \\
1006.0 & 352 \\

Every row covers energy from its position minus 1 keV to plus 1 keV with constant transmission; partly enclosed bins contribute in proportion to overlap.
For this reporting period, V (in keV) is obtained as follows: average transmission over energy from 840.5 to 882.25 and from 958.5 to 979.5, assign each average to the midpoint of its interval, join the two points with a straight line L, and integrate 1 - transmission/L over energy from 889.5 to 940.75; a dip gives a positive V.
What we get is 3.5 keV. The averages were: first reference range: 370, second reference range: 375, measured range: 347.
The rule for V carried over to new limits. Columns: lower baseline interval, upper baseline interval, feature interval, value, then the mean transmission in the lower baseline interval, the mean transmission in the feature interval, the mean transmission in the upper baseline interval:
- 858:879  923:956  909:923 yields 0.8 keV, 376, 342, 354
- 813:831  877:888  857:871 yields -3.5 keV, 381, 384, 274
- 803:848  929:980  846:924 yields 4.0 keV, 373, 349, 362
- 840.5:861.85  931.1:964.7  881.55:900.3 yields 3.0 keV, 382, 313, 358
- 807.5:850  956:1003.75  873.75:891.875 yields 3.2 keV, 377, 307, 370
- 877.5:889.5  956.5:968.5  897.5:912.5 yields -1.8 keV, 277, 341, 380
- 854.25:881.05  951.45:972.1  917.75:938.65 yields 1.1 keV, 373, 353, 373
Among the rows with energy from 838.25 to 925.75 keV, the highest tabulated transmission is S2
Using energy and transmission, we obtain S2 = 411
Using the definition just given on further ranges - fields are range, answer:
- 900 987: 403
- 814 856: 422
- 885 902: 360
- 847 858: 406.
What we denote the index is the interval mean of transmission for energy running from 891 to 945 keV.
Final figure 349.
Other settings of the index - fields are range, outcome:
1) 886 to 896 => 331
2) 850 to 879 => 380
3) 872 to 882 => 344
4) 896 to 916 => 342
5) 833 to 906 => 356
